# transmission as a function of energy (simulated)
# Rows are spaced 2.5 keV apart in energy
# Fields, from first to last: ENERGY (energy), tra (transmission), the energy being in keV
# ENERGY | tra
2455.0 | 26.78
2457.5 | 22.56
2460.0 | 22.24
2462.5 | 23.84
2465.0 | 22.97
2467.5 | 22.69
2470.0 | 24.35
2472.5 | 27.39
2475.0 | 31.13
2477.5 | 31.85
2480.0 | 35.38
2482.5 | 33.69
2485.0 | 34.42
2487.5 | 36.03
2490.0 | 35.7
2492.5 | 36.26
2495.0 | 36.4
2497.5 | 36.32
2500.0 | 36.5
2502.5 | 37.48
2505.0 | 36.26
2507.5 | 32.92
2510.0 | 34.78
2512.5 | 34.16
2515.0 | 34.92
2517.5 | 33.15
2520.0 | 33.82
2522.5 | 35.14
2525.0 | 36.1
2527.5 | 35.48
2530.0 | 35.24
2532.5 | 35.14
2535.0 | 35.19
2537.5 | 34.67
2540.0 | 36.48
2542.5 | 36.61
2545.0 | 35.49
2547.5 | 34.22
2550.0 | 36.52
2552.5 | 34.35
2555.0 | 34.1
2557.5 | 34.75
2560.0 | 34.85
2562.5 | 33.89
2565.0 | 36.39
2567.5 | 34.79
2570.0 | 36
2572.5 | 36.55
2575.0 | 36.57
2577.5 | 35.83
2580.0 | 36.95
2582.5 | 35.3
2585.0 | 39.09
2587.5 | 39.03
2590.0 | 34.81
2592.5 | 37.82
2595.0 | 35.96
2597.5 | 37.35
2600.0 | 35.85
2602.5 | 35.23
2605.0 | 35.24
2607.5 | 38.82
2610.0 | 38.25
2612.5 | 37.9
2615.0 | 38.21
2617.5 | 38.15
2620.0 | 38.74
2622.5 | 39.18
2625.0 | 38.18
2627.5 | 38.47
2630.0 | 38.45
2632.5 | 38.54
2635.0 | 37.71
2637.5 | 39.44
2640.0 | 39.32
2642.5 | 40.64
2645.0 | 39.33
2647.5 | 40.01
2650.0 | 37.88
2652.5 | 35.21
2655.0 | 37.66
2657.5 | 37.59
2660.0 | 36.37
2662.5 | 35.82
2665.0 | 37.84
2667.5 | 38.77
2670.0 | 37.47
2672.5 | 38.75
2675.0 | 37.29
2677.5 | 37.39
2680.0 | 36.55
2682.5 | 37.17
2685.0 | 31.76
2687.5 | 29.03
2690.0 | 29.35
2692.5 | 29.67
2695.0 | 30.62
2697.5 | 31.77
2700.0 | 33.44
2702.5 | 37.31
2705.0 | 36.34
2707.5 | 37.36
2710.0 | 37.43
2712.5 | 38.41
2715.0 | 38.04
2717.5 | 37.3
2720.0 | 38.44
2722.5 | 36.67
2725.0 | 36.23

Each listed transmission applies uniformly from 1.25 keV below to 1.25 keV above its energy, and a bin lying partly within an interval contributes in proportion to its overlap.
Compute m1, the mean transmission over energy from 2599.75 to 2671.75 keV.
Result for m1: 38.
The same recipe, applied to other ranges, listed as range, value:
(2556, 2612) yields 36.3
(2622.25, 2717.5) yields 36.6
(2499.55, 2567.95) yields 35.1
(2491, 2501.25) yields 36.4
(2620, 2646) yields 38.9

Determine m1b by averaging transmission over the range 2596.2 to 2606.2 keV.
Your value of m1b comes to 35.9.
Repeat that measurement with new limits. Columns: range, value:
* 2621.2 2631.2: 38.6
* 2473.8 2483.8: 33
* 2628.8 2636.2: 38.2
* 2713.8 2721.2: 37.9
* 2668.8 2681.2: 37.5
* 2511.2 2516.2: 34.5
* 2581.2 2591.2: 37.1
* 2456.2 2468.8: 22.9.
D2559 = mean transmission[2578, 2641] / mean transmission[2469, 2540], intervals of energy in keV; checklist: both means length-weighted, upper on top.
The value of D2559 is 1.10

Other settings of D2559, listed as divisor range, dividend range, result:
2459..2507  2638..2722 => 1.15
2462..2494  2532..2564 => 1.15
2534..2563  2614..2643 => 1.10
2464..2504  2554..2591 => 1.11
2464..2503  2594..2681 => 1.17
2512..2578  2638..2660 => 1.09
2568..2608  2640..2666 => 1.04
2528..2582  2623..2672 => 1.08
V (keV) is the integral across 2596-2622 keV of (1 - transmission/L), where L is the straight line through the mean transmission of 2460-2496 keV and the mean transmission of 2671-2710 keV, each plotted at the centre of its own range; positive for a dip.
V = -3.6 keV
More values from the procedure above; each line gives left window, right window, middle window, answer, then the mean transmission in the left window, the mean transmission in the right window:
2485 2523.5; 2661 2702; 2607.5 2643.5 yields -4.0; 35.3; 34.6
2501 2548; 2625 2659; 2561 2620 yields 0.4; 35.1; 38.5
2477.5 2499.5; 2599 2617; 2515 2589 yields 1.5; 35.3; 37.1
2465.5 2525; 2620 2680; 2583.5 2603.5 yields -0.3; 33.4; 38.1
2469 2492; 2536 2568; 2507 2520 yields -0.1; 32.4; 35.2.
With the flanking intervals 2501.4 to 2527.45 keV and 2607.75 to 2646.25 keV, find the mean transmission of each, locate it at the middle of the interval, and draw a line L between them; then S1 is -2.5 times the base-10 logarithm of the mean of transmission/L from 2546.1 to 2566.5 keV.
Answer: 0.04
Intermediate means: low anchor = 34.9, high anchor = 38.7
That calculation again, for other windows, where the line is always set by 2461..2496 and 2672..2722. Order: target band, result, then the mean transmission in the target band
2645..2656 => -0.11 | 37.9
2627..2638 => -0.14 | 38.5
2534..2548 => -0.11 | 35.5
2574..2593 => -0.13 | 36.9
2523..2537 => -0.12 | 35.4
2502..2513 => -0.12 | 35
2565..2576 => -0.11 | 36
